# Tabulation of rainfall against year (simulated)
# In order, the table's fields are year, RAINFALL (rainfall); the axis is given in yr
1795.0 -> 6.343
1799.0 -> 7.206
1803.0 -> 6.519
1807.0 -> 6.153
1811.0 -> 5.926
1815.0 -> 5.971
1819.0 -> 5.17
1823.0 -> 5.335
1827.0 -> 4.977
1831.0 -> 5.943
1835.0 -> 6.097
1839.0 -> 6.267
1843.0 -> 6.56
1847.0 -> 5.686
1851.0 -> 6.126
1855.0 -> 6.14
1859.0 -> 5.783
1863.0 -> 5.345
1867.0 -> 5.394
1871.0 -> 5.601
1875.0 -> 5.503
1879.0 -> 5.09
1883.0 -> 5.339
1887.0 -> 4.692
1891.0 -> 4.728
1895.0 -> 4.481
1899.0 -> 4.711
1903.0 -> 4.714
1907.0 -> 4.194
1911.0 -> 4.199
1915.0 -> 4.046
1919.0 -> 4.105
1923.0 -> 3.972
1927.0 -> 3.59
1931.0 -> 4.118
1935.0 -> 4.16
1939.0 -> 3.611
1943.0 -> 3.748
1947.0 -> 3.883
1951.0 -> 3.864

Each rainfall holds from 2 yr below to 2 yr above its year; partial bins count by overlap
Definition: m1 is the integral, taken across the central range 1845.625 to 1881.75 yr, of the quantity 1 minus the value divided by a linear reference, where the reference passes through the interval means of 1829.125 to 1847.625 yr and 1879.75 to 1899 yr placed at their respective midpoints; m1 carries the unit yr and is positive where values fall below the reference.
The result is -0.9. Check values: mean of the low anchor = 6.14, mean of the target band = 5.62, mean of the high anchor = 4.82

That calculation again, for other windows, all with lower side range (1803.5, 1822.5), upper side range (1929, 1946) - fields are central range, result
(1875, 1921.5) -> -0.88 yr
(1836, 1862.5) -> -3.94 yr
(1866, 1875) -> -1.04 yr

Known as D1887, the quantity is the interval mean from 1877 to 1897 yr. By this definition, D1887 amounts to 4.87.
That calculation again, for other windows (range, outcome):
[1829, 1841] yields 6.1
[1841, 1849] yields 6.12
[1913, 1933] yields 3.97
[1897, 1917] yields 4.37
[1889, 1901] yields 4.64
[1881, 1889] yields 5.02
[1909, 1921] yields 4.12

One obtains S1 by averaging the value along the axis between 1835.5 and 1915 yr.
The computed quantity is 5.28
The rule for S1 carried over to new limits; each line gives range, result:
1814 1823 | 5.47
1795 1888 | 5.8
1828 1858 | 6.07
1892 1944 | 4.15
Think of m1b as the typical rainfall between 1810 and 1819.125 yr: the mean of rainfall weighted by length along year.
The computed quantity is 5.77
